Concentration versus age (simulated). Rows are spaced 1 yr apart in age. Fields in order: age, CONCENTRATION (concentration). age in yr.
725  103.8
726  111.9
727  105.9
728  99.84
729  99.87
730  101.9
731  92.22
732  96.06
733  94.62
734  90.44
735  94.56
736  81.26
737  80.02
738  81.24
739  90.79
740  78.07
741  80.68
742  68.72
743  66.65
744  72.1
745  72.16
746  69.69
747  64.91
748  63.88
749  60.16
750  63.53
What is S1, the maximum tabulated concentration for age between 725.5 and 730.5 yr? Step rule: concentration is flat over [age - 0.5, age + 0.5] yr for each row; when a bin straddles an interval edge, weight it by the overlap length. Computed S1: 111.9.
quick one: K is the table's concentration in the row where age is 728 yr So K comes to 99.84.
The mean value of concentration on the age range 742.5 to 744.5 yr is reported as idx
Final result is 69.4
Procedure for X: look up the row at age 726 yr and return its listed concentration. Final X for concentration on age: 111.9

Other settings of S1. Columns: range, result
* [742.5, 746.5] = 72.16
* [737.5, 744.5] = 90.79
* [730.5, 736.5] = 96.06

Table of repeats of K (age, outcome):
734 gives 90.44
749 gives 60.16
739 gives 90.79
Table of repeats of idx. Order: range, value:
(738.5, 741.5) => 83.2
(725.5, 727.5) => 109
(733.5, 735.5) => 92.5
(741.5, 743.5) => 67.7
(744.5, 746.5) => 70.9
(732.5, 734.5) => 92.5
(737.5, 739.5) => 86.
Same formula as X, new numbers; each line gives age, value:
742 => 68.72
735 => 94.56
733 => 94.62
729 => 99.87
